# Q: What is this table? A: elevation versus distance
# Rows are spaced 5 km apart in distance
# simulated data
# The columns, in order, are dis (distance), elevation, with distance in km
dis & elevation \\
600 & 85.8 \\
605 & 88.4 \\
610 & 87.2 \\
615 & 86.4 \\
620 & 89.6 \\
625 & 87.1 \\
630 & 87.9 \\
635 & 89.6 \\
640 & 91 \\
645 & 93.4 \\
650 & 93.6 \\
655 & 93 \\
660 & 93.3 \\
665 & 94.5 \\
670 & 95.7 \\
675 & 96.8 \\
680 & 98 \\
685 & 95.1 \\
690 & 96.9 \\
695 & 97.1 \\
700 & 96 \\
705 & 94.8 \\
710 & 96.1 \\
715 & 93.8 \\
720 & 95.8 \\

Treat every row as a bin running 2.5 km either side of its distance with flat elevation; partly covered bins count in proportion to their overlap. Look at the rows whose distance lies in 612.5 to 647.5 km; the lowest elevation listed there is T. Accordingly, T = 86.4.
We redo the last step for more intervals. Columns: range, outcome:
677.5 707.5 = 94.8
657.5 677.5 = 93.3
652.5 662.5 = 93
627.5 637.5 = 87.9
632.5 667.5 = 89.6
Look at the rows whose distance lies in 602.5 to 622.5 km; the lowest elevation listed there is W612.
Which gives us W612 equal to 86.4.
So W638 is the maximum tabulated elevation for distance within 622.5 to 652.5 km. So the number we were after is 93.6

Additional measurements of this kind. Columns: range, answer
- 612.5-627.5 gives 89.6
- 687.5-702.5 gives 97.1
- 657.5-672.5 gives 95.7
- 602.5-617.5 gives 88.4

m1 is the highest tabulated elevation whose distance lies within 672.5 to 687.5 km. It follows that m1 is 98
